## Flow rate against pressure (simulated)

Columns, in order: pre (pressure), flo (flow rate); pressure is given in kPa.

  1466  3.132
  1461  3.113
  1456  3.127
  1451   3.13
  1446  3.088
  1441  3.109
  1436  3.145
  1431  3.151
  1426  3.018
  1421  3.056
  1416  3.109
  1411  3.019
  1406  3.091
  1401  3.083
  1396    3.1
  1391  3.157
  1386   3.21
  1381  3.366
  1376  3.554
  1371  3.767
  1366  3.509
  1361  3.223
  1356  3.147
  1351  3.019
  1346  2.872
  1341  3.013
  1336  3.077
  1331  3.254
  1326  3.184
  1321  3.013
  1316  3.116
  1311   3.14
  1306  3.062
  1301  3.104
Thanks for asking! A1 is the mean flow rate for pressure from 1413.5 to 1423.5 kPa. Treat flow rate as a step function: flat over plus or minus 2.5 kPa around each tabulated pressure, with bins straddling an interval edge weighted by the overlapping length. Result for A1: 3.08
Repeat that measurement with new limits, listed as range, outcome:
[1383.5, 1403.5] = 3.14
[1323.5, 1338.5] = 3.17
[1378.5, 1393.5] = 3.24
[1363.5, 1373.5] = 3.64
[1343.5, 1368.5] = 3.15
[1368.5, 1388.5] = 3.47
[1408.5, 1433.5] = 3.07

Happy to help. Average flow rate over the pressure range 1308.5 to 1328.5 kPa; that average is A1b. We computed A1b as 3.11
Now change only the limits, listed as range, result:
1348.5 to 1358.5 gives 3.08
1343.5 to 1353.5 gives 2.95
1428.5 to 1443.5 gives 3.13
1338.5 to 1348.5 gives 2.94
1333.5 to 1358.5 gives 3.03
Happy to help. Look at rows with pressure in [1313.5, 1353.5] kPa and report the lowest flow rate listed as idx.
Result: 2.872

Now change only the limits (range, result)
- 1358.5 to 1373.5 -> 3.223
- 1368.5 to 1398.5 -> 3.1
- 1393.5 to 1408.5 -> 3.083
